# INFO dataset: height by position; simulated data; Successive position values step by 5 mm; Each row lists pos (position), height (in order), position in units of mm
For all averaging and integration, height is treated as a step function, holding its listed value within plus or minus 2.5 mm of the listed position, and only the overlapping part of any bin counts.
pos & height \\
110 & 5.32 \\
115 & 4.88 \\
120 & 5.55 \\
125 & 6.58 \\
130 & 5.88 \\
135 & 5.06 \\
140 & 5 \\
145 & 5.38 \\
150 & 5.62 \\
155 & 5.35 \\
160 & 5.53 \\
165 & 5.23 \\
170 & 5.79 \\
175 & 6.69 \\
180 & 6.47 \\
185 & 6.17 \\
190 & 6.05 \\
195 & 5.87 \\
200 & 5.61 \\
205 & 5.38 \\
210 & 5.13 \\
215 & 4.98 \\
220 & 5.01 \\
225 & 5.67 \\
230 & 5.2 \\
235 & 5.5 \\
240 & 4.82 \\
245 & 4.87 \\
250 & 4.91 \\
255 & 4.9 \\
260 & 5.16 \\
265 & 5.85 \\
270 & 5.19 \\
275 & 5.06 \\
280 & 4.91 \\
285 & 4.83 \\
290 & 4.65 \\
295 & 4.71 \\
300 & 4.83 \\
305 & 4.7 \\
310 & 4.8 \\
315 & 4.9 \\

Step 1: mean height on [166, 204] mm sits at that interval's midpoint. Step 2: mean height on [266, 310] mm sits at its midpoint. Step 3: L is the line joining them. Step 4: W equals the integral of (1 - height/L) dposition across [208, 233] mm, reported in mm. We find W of 1.9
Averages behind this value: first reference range 6.03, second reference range 4.89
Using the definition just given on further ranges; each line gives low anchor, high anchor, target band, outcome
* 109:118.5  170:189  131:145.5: 1.0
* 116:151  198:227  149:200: -4.4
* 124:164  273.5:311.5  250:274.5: -1.4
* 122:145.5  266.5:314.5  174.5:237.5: -4.4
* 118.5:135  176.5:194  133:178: 3.9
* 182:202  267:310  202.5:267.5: 3.3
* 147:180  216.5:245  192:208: -0.5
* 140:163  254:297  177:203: -3.6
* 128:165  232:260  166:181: -2.6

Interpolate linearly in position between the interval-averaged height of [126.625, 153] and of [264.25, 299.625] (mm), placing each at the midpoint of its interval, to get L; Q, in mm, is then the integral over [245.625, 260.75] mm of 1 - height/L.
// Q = 0.3 mm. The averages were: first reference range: 5.43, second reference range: 4.98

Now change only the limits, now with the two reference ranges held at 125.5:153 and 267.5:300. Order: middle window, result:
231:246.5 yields -0.06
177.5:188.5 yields -2.08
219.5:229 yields -0.48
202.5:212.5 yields -0.11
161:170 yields -0.12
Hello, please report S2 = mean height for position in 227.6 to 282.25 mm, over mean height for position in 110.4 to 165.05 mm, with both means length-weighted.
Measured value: 0.94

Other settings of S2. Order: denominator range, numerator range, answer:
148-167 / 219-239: 0.98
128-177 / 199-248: 0.94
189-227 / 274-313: 0.88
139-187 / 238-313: 0.86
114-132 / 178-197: 1.06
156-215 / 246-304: 0.87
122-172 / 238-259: 0.88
